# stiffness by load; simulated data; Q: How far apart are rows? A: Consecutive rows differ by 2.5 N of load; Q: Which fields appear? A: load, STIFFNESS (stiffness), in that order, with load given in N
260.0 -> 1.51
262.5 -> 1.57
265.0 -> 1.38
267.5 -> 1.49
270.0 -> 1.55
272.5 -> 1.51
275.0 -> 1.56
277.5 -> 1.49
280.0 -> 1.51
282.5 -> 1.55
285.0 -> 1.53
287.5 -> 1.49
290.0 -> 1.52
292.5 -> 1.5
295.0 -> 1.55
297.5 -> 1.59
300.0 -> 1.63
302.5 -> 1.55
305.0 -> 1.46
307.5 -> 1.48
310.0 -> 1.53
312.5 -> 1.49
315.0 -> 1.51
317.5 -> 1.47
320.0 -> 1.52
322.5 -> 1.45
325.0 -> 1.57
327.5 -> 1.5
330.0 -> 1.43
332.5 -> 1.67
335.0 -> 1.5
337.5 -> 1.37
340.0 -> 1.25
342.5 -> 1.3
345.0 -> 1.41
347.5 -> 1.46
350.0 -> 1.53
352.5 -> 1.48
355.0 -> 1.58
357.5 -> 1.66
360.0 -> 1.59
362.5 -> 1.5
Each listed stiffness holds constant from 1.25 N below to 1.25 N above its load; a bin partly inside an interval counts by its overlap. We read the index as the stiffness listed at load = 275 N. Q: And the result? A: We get 1.56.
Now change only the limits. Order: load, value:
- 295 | 1.55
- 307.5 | 1.48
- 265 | 1.38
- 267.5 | 1.49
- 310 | 1.53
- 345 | 1.41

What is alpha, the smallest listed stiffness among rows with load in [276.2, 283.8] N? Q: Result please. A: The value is 1.49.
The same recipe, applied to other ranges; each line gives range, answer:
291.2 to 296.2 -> 1.5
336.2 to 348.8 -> 1.25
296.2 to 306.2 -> 1.46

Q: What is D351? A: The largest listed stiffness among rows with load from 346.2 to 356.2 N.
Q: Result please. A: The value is 1.58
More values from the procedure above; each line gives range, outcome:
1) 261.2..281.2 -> 1.57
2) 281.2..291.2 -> 1.55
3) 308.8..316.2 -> 1.53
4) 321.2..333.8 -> 1.67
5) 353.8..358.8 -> 1.66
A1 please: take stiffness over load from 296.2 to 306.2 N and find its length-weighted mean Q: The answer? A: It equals 1.56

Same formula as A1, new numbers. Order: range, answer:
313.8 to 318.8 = 1.49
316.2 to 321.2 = 1.49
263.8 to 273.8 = 1.48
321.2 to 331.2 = 1.49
